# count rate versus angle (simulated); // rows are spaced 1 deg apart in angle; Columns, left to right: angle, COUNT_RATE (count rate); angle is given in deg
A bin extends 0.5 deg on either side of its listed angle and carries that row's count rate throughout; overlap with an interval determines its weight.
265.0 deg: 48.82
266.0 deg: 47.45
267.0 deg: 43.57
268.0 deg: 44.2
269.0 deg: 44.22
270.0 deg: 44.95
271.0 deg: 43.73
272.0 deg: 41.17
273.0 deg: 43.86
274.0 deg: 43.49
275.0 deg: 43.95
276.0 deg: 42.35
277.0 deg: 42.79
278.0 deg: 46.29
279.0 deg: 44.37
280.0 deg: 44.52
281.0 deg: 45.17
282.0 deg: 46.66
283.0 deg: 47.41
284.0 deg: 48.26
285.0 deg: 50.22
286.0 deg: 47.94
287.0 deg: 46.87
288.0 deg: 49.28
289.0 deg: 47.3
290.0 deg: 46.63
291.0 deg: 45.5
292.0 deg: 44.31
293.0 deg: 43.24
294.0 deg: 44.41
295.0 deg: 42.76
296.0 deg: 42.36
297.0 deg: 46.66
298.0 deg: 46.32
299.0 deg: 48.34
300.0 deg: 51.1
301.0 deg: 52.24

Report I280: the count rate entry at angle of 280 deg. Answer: 44.52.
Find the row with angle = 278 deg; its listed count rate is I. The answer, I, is 46.29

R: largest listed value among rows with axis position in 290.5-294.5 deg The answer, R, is 45.5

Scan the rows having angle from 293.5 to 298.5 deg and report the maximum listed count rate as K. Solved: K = 46.66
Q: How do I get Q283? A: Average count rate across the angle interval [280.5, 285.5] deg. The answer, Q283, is 47.5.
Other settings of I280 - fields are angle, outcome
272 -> 41.17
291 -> 45.5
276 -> 42.35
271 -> 43.73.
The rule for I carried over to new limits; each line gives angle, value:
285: 50.22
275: 43.95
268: 44.2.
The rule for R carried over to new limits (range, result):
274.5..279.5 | 46.29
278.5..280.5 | 44.52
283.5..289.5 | 50.22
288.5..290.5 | 47.3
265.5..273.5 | 47.45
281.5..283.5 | 47.41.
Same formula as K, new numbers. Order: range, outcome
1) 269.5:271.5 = 44.95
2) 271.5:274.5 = 43.86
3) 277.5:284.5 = 48.26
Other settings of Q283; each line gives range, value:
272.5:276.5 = 43.4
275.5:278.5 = 43.8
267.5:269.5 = 44.2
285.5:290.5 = 47.6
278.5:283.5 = 45.6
